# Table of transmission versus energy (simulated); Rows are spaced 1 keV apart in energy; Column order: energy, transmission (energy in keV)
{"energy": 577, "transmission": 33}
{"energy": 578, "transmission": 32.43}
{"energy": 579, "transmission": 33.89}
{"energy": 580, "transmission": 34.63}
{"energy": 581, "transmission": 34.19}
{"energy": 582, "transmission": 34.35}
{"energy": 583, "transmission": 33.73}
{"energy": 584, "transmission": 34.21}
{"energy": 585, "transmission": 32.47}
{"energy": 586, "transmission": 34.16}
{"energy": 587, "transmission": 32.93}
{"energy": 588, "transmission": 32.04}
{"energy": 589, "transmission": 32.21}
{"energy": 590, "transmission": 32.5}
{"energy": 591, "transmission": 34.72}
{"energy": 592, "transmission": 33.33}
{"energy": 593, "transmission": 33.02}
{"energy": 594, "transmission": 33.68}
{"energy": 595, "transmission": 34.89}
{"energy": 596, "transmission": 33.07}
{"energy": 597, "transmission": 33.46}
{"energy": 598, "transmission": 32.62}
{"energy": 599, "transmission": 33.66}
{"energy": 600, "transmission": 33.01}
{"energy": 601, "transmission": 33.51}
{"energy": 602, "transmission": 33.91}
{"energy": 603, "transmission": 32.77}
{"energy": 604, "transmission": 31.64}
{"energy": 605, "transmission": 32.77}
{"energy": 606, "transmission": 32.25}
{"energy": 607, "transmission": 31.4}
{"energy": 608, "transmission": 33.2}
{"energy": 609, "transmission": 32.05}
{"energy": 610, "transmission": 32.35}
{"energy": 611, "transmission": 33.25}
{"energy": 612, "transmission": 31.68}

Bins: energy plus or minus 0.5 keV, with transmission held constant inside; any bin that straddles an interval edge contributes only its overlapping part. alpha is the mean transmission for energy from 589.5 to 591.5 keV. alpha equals 33.6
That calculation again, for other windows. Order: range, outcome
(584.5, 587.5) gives 33.2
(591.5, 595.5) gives 33.7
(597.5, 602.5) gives 33.3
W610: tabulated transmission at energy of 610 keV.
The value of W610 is 32.35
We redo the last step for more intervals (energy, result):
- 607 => 31.4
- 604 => 31.64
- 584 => 34.21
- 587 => 32.93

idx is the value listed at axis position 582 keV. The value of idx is 34.35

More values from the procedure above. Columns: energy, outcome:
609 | 32.05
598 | 32.62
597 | 33.46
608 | 33.2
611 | 33.25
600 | 33.01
